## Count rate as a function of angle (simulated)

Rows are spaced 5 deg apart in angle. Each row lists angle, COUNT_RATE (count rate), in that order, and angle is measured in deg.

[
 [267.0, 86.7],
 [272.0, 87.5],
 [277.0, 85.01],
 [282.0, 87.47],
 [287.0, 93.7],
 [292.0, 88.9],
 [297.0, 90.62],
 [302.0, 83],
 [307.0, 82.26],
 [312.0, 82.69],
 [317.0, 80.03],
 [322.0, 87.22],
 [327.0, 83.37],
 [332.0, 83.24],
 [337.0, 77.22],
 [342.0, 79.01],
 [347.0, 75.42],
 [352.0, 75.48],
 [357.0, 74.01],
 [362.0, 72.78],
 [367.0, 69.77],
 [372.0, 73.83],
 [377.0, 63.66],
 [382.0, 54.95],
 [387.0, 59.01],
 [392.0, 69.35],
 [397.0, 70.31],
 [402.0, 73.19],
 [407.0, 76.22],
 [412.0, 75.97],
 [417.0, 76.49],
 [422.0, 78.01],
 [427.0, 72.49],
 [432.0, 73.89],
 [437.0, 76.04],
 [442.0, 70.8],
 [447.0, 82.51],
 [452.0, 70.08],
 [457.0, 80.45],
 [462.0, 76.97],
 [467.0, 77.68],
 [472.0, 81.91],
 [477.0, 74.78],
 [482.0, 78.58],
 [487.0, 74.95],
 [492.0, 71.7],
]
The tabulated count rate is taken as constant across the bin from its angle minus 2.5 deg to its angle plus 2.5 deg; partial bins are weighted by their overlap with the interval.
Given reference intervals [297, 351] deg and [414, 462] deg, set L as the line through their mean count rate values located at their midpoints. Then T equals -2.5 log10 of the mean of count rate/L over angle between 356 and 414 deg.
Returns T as 0.14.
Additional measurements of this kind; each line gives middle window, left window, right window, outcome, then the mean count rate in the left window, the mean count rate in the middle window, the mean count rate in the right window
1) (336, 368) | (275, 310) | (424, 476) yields 0.11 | 87.2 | 74.9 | 76.3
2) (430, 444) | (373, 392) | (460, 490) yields -0.04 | 61.7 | 73.7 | 77.4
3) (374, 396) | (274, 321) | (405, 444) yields 0.24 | 86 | 62.6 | 75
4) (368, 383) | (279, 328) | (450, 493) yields 0.24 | 86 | 65.6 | 76.6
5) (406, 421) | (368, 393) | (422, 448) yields -0.08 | 64.2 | 76.4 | 75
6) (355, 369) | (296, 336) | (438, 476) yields 0.13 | 83.6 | 72.2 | 77.1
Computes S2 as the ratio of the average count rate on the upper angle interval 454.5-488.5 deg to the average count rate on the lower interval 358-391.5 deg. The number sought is 1.18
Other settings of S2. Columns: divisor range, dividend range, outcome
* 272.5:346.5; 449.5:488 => 0.91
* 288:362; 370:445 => 0.87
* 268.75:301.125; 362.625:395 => 0.74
